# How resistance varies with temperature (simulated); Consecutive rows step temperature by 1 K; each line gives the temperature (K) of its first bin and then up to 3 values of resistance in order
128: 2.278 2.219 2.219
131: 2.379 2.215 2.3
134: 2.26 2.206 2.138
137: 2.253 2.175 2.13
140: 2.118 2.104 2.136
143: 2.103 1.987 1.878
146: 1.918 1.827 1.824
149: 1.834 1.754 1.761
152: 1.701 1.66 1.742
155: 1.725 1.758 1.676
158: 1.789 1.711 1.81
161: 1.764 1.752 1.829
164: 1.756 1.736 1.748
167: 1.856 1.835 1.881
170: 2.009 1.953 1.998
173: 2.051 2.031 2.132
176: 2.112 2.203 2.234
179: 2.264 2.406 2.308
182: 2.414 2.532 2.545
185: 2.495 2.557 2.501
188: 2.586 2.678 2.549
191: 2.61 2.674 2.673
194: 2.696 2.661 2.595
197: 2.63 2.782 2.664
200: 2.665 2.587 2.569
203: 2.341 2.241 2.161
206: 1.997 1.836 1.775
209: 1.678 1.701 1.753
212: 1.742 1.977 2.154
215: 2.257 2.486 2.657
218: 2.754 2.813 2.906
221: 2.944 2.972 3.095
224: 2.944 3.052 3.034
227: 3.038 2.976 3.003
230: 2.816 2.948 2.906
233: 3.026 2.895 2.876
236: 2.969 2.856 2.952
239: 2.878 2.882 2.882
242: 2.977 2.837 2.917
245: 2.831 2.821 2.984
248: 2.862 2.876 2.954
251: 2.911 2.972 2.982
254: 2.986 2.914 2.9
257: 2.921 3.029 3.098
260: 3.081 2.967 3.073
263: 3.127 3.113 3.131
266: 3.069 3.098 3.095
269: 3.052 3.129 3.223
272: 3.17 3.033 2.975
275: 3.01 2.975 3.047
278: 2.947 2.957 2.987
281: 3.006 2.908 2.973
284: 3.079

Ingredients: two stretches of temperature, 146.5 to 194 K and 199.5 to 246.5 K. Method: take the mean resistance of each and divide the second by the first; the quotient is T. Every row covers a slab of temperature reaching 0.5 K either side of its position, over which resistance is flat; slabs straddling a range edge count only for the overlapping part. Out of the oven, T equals 1.26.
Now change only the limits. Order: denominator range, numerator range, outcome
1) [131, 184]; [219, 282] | 1.49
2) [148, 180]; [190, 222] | 1.28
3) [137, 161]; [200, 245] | 1.39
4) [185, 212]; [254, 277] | 1.28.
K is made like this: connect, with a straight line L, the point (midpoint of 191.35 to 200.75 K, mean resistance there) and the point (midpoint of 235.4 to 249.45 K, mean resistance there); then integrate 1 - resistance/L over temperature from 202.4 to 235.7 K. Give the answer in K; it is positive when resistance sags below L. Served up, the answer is 2.9 K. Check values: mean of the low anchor 2.67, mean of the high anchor 2.89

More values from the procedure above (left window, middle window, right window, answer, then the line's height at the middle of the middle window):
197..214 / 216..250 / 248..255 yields -3.8 K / 2.63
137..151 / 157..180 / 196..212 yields 1.6 K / 2.08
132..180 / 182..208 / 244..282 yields -1.9 K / 2.34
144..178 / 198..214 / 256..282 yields 1.4 K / 2.35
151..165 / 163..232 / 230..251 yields -3.2 K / 2.3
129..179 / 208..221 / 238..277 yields 1.6 K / 2.57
